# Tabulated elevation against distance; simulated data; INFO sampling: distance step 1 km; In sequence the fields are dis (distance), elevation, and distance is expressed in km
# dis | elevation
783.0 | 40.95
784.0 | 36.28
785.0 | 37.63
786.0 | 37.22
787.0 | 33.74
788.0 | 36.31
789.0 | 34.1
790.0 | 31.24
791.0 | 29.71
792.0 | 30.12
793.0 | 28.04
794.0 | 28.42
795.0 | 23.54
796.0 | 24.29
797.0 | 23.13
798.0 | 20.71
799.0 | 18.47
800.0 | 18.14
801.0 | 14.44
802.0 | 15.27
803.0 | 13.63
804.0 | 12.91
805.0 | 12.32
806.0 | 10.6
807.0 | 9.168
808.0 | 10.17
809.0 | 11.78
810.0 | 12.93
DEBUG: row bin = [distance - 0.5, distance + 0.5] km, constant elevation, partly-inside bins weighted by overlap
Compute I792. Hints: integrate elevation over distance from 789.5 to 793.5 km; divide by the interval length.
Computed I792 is 29.8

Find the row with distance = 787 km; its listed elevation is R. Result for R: 33.74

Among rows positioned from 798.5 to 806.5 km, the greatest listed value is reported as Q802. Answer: 18.47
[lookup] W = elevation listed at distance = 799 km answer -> 18.47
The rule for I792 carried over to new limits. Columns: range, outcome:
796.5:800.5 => 20.1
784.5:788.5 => 36.2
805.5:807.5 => 9.88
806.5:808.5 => 9.67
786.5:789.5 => 34.7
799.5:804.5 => 14.9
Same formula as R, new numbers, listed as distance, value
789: 34.1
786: 37.22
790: 31.24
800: 18.14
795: 23.54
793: 28.04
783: 40.95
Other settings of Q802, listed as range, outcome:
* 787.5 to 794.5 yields 36.31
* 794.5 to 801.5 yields 24.29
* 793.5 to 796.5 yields 28.42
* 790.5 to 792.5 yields 30.12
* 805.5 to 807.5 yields 10.6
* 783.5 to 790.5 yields 37.63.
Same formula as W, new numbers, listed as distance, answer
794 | 28.42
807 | 9.168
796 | 24.29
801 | 14.44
